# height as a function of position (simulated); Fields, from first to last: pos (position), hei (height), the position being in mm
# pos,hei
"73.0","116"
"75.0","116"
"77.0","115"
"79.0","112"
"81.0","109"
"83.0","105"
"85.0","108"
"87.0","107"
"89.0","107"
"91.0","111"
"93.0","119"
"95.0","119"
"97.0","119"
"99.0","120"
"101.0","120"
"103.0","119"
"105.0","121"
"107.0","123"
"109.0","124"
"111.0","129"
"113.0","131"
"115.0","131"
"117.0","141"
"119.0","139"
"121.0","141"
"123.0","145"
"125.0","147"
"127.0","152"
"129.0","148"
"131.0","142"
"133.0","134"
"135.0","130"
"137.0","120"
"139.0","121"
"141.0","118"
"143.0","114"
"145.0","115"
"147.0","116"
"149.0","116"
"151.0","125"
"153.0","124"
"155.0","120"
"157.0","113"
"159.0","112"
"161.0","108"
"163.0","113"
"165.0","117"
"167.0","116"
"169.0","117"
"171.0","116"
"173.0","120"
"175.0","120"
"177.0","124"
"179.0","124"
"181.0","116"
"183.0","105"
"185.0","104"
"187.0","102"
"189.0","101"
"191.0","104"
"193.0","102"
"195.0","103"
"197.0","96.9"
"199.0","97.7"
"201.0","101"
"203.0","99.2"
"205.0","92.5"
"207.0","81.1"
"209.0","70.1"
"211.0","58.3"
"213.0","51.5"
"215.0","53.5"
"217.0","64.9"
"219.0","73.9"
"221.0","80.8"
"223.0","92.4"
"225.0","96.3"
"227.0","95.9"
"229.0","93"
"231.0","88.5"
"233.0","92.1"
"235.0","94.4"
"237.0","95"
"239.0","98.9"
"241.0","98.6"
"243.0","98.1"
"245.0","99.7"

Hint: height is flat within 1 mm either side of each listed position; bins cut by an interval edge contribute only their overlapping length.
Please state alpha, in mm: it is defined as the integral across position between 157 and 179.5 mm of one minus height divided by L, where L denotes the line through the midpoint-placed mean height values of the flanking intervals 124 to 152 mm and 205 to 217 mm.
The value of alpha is -3.3 mm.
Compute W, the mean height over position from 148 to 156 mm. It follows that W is 121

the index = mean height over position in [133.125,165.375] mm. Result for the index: 118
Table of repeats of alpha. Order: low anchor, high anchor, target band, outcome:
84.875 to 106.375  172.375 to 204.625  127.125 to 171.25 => -4.2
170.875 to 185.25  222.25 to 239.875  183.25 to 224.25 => 7.5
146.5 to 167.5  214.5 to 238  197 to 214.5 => 2.5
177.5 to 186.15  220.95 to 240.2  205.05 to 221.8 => 5.4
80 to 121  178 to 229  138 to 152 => -1.3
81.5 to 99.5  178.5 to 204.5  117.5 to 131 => -4.4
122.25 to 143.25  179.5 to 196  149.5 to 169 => 0.6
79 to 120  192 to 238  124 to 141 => -3.9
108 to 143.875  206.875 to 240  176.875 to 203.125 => -1.6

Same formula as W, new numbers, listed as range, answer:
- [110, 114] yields 130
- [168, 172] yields 116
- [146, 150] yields 116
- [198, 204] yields 99.3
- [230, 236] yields 91.7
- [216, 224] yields 78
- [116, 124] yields 142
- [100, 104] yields 120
